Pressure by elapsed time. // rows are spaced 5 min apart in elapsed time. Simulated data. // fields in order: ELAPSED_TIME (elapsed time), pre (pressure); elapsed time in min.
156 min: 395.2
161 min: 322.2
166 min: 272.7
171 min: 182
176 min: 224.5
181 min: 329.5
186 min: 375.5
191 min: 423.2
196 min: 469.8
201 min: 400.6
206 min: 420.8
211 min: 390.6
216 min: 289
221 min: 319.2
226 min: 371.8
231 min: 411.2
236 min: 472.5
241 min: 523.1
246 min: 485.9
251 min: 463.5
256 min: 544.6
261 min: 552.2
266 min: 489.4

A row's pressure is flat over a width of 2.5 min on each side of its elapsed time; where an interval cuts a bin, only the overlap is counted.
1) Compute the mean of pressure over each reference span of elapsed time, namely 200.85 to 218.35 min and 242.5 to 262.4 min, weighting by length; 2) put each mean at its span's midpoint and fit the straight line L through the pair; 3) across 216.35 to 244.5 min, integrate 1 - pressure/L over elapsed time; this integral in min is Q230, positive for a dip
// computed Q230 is 1.95 min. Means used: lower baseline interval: 373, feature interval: 412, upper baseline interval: 510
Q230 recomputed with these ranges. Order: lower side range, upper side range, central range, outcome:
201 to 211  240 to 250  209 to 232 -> 4.6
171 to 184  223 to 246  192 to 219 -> -3.6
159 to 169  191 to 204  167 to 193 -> 4.4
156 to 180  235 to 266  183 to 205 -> -4.5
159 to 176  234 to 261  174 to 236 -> -1.6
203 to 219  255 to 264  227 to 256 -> 0.4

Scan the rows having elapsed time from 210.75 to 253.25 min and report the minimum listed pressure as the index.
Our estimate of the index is 289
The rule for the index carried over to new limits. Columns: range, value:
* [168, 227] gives 182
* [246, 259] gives 463.5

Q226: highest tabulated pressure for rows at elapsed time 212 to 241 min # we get 523.1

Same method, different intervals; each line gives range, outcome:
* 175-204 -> 469.8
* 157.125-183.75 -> 329.5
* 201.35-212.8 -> 420.8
